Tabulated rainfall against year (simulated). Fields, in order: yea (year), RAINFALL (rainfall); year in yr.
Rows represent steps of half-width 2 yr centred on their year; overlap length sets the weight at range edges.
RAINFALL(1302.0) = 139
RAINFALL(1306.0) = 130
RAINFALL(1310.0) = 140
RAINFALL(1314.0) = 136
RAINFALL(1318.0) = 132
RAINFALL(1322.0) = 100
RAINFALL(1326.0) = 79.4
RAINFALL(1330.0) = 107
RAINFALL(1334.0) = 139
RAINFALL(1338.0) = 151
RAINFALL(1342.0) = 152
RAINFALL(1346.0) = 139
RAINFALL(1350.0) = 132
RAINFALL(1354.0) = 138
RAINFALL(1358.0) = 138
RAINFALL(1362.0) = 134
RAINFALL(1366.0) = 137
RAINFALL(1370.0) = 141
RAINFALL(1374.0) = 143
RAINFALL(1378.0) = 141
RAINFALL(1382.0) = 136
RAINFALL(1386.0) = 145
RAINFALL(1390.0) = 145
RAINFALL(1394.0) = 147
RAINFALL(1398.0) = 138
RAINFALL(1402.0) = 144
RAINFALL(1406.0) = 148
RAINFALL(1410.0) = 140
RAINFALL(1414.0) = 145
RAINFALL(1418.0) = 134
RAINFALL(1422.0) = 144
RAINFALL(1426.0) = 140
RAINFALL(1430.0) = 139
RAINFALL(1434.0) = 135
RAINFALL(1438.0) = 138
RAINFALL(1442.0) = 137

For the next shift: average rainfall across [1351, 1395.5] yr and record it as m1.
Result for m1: 140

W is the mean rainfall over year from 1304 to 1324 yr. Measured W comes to 128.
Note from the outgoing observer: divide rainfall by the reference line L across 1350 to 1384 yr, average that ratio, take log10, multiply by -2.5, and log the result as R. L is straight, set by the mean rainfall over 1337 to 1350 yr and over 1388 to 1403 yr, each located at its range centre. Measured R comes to 0.05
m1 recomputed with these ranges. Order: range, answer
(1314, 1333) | 110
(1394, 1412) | 143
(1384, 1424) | 143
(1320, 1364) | 128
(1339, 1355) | 141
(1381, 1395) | 144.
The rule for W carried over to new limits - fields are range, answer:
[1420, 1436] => 140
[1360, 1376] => 139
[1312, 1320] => 134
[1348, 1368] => 136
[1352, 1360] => 138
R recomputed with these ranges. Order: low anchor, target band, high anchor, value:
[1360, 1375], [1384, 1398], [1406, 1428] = -0.04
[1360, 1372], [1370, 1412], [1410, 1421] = -0.03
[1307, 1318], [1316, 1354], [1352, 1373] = 0.09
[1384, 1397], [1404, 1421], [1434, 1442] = 0.00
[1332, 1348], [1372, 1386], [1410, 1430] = 0.02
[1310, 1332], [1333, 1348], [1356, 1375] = -0.17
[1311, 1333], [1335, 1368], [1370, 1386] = -0.10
